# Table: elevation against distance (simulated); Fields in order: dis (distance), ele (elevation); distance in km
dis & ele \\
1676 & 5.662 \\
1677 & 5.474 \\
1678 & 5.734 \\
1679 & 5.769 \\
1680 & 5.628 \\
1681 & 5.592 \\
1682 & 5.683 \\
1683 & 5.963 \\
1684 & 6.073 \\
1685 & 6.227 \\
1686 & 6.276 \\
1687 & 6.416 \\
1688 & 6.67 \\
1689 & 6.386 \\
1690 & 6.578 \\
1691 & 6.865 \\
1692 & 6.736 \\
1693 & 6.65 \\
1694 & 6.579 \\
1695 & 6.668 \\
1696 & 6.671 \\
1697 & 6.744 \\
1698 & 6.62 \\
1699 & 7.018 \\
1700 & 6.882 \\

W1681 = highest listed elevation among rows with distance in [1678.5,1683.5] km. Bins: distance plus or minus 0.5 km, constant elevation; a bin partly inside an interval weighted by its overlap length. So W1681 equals 5.963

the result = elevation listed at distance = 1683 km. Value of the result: 5.963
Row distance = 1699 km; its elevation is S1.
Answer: 7.018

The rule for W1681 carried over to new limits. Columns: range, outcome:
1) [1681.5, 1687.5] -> 6.416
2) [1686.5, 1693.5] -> 6.865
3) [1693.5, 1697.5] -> 6.744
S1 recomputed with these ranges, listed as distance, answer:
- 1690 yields 6.578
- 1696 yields 6.671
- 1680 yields 5.628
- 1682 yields 5.683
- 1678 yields 5.734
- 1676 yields 5.662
